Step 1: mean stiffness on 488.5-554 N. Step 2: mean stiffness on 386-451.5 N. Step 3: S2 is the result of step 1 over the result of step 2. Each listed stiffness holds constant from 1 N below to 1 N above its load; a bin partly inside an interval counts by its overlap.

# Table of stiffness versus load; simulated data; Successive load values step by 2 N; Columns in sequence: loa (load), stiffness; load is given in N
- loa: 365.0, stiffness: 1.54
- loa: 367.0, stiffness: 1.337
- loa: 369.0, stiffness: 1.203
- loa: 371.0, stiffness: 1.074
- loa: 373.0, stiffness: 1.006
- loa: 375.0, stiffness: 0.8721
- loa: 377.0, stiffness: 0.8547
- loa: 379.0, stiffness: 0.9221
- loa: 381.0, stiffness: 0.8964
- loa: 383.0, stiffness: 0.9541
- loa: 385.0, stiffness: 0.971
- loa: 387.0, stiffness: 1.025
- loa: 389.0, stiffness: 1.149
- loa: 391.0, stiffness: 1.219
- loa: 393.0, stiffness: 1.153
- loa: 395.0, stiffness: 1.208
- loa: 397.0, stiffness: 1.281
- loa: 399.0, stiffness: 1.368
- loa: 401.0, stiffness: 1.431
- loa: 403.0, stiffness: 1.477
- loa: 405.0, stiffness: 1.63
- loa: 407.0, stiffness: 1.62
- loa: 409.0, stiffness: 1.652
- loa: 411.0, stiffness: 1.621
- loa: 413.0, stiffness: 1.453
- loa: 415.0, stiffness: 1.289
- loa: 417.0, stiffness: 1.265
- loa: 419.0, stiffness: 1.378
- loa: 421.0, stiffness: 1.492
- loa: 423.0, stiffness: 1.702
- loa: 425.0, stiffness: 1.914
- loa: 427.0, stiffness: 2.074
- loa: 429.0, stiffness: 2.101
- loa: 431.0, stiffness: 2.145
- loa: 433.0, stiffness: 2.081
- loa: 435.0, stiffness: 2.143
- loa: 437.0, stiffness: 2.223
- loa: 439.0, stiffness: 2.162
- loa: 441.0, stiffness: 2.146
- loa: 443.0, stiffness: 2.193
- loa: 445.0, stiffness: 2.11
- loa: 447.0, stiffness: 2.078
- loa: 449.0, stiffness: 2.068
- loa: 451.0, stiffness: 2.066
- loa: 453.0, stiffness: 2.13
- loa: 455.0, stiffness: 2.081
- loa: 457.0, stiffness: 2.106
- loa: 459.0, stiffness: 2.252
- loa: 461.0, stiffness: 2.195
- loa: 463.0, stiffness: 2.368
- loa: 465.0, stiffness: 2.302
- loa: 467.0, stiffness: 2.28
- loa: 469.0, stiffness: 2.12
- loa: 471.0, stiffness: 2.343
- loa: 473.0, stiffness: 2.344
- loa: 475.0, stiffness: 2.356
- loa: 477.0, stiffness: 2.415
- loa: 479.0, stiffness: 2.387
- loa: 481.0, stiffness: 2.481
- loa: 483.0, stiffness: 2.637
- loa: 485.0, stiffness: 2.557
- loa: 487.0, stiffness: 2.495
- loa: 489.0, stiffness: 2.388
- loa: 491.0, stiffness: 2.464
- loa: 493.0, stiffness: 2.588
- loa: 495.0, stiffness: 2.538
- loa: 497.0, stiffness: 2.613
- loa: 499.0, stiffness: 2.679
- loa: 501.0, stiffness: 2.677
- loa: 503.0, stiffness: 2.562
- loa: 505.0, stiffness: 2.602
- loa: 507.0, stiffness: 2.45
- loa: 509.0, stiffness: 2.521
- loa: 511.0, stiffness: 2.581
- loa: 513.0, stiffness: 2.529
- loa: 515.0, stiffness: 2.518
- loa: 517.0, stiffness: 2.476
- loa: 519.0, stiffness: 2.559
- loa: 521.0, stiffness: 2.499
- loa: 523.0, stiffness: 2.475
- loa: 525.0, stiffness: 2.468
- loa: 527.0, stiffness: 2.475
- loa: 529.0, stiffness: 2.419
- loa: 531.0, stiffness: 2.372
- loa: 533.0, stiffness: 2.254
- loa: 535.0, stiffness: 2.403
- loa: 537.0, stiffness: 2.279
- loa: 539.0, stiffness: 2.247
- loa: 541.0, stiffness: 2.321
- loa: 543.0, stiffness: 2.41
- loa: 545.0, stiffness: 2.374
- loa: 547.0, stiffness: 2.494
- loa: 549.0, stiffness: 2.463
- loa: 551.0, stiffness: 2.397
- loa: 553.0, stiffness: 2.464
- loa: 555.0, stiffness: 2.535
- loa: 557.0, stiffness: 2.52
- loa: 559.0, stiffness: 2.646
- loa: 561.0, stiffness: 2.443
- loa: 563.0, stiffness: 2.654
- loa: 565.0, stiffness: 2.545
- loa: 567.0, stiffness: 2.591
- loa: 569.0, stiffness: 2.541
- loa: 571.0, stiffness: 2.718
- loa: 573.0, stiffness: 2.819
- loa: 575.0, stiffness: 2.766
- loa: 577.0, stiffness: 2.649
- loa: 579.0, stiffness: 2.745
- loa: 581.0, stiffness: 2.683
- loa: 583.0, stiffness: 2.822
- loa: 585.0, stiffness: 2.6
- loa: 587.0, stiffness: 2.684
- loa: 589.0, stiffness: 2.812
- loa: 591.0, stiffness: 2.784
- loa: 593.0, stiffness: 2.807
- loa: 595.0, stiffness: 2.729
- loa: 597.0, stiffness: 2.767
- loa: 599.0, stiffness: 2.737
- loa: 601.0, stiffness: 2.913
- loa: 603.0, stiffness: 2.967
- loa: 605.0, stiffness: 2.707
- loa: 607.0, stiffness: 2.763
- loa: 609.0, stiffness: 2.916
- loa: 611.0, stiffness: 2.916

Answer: 1.46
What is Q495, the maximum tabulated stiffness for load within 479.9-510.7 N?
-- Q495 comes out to 2.679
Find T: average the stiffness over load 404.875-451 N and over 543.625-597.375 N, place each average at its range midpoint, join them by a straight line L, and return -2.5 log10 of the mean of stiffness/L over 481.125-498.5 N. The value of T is -0.16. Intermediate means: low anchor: 1.86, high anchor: 2.63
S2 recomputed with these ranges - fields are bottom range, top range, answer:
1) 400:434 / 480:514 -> 1.53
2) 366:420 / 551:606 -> 2.18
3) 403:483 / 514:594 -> 1.26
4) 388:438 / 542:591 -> 1.62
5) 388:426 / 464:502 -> 1.71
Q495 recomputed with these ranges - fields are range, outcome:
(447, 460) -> 2.252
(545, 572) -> 2.718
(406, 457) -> 2.223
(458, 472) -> 2.368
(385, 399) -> 1.368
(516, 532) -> 2.559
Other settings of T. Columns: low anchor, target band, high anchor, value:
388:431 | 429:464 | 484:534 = -0.14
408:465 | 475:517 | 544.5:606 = -0.12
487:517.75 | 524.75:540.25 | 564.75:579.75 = 0.11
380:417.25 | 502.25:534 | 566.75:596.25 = -0.12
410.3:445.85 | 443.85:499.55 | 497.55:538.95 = -0.08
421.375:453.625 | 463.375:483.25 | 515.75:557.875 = -0.07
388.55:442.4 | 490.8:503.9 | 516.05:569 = -0.20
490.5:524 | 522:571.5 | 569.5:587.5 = 0.08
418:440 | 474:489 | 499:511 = -0.04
